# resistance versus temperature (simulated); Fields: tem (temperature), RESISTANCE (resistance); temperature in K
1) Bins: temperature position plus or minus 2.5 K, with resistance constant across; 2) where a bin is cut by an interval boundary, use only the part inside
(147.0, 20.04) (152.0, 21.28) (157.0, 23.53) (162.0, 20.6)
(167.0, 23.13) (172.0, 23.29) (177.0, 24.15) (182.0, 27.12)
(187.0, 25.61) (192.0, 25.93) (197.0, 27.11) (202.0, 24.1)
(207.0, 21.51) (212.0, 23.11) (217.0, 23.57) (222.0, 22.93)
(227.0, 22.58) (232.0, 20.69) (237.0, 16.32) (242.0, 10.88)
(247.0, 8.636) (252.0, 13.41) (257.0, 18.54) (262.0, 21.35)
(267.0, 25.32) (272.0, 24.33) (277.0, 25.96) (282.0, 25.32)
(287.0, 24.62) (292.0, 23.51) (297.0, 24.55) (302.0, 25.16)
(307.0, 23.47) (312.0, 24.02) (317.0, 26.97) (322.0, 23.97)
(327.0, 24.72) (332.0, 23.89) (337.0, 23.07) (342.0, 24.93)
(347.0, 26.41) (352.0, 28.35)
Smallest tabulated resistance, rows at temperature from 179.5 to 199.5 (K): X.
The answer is 25.61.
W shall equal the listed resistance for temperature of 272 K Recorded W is 24.33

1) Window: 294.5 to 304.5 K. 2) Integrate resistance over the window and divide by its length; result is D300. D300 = 24.9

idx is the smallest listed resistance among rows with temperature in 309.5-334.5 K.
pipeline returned 23.89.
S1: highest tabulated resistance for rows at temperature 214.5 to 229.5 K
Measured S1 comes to 23.57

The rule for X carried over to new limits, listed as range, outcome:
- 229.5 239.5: 16.32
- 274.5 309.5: 23.47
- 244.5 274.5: 8.636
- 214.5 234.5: 20.69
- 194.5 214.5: 21.51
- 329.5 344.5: 23.07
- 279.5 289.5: 24.62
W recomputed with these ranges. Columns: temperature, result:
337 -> 23.07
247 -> 8.636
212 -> 23.11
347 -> 26.41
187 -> 25.61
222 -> 22.93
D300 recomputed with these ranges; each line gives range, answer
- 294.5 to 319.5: 24.8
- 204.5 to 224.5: 22.8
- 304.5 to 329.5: 24.6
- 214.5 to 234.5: 22.4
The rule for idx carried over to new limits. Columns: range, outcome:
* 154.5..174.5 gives 20.6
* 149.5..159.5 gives 21.28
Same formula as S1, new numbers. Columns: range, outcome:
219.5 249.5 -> 22.93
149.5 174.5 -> 23.53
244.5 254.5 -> 13.41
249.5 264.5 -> 21.35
